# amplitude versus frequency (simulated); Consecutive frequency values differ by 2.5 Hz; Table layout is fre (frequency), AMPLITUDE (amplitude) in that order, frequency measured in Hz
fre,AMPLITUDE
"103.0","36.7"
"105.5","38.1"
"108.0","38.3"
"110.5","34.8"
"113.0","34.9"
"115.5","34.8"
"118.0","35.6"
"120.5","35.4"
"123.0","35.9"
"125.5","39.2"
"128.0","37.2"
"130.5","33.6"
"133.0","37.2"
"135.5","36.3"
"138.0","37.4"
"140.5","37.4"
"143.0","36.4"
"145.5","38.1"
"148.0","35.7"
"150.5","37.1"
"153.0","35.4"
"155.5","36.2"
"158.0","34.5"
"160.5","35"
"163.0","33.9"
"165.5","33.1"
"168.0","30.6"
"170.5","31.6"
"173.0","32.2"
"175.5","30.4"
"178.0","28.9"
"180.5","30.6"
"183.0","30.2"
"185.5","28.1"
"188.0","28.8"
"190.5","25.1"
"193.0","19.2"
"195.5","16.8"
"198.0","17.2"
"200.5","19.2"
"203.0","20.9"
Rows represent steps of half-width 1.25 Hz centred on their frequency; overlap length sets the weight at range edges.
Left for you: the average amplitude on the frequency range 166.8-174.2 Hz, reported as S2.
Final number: 31.5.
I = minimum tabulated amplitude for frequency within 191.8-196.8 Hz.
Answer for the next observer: 16.8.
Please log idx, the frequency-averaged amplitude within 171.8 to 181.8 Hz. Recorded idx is 30.5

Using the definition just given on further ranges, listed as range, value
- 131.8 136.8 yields 36.8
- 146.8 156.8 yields 36.1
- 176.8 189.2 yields 29.3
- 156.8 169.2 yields 33.4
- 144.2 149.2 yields 36.9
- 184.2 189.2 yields 28.5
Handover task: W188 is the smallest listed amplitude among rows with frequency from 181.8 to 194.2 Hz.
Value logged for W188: 19.2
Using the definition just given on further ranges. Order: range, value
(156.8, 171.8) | 30.6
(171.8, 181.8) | 28.9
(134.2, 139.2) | 36.3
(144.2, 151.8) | 35.7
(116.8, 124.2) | 35.4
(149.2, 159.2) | 34.5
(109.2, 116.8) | 34.8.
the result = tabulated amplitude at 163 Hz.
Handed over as 33.9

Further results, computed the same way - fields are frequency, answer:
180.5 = 30.6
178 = 28.9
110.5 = 34.8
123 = 35.9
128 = 37.2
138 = 37.4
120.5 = 35.4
